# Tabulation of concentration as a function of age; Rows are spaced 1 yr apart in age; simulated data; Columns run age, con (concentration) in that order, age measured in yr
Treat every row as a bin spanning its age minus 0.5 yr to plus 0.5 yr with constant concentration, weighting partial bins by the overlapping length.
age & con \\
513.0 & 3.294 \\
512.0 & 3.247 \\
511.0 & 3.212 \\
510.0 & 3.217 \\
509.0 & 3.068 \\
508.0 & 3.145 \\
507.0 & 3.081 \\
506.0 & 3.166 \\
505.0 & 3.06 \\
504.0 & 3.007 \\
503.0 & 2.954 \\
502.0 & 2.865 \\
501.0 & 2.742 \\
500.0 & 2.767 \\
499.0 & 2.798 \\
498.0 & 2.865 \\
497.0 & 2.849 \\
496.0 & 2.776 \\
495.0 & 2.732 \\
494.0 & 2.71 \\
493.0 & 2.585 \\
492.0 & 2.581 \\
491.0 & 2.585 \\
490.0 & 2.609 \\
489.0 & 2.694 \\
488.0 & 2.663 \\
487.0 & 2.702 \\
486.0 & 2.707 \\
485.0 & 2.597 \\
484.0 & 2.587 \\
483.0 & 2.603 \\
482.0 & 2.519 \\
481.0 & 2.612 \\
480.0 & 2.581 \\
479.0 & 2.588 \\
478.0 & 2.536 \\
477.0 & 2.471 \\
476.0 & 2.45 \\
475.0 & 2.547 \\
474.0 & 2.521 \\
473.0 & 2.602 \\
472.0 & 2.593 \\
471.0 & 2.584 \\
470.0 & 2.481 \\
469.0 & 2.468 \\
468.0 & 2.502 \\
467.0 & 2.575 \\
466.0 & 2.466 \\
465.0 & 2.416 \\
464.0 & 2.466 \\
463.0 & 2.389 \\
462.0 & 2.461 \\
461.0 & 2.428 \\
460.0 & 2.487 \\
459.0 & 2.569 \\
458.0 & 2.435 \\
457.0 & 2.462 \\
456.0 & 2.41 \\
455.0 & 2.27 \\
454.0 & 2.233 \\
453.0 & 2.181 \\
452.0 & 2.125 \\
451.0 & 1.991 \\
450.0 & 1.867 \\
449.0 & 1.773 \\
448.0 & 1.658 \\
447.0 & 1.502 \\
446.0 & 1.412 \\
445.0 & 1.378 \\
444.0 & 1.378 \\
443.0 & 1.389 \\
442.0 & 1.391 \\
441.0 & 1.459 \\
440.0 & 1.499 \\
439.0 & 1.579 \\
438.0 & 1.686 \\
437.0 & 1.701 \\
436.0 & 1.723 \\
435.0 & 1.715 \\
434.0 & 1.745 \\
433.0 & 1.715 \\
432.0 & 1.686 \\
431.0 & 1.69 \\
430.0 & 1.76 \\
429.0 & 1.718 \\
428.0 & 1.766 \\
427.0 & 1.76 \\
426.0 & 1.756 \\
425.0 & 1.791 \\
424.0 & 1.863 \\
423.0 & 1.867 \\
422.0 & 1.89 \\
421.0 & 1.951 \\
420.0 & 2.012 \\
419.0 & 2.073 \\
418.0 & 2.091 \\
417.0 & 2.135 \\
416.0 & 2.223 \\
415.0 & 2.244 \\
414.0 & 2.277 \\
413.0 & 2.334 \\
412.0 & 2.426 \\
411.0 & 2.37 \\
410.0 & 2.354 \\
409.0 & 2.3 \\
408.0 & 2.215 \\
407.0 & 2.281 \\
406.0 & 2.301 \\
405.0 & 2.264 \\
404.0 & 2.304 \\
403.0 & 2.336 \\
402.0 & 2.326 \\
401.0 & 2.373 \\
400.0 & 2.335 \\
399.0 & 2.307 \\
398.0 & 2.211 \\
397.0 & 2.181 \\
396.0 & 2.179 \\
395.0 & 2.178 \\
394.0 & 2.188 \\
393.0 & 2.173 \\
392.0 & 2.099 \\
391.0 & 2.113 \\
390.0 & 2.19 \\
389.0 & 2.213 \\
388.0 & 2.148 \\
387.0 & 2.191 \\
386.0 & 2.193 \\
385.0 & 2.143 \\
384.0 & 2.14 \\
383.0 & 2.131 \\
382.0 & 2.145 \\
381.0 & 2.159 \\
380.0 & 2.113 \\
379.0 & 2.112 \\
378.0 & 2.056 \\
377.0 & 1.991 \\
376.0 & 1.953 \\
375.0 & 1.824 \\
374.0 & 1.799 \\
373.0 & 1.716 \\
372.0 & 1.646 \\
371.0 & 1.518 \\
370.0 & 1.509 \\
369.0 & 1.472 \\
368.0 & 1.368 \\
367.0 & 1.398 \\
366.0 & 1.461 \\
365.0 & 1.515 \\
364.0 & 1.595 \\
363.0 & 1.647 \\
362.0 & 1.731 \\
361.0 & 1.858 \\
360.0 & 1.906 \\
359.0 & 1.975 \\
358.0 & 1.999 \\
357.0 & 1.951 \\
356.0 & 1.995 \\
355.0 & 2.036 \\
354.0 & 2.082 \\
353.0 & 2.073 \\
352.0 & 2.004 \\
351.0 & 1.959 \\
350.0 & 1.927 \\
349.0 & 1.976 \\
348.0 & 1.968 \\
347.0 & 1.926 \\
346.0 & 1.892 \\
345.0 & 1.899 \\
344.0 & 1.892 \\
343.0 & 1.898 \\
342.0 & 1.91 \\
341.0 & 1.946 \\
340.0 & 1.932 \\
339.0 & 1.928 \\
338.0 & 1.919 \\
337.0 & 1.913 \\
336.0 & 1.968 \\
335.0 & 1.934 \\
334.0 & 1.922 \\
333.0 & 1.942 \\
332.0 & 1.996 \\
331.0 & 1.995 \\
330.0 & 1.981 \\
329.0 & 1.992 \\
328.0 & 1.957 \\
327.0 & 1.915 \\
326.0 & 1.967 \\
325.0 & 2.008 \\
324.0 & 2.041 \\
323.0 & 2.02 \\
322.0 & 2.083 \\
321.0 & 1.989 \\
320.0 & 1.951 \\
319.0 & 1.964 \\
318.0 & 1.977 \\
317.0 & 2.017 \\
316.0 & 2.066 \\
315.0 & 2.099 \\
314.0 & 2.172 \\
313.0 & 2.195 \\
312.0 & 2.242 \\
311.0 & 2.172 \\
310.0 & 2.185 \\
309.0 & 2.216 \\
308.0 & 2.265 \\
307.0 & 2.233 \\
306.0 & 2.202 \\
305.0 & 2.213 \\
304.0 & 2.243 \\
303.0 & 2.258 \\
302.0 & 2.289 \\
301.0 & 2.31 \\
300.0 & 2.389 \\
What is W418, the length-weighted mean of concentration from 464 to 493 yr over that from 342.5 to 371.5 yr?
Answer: 1.42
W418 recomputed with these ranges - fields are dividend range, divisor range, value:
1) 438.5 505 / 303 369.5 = 1.22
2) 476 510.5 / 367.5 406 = 1.34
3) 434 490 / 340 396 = 1.15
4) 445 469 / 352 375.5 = 1.26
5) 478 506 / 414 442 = 1.50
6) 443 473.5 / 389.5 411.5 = 0.98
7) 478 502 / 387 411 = 1.19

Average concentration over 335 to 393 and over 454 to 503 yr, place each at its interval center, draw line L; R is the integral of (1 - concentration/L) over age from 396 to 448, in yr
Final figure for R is 6.8 yr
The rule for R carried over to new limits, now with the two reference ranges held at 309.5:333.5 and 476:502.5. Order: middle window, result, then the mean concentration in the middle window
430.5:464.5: 8.19 yr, 1.91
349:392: 6.10 yr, 1.91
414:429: 2.79 yr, 1.96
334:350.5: 1.47 yr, 1.93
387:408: 0.80 yr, 2.23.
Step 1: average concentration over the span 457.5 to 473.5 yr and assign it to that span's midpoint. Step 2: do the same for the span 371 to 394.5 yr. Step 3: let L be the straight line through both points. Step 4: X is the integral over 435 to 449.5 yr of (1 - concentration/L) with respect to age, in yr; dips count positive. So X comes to 5.1 yr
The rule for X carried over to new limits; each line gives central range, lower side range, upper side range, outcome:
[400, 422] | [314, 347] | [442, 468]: -2.0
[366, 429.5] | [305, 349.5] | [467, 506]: 6.9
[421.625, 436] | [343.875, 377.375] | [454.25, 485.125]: 3.1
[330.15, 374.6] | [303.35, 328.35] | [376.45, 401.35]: 6.1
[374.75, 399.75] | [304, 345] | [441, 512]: 0.9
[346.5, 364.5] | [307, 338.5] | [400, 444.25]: 0.8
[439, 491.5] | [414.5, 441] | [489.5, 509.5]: 2.1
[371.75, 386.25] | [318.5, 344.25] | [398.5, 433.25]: 0.2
